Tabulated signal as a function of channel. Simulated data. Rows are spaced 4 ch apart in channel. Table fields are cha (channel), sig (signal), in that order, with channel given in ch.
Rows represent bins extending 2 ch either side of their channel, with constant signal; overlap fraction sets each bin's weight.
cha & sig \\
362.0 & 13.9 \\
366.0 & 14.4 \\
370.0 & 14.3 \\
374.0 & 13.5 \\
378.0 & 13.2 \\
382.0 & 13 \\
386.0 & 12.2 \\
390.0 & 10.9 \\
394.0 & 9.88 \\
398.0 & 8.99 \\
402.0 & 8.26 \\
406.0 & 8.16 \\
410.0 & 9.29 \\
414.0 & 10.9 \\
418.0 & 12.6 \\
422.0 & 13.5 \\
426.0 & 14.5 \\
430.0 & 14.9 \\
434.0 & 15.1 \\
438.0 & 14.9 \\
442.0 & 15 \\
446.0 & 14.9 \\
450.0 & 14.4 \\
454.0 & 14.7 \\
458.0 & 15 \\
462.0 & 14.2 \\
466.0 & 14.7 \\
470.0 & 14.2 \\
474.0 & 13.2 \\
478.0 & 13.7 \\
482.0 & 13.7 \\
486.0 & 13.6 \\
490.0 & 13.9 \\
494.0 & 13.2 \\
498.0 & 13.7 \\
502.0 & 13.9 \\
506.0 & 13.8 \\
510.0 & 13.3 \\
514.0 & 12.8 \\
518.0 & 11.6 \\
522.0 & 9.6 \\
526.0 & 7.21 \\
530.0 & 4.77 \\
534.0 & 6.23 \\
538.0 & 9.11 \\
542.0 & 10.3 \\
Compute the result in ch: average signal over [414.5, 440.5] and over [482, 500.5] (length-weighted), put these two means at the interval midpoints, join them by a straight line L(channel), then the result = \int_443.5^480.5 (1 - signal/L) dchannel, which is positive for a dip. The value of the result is -1.4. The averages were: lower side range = 14.1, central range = 14.3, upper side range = 13.6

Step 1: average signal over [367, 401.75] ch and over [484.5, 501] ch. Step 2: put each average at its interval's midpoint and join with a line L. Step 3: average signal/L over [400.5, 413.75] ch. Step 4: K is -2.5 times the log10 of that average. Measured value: 0.35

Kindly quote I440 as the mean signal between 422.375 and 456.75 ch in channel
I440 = 14.7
